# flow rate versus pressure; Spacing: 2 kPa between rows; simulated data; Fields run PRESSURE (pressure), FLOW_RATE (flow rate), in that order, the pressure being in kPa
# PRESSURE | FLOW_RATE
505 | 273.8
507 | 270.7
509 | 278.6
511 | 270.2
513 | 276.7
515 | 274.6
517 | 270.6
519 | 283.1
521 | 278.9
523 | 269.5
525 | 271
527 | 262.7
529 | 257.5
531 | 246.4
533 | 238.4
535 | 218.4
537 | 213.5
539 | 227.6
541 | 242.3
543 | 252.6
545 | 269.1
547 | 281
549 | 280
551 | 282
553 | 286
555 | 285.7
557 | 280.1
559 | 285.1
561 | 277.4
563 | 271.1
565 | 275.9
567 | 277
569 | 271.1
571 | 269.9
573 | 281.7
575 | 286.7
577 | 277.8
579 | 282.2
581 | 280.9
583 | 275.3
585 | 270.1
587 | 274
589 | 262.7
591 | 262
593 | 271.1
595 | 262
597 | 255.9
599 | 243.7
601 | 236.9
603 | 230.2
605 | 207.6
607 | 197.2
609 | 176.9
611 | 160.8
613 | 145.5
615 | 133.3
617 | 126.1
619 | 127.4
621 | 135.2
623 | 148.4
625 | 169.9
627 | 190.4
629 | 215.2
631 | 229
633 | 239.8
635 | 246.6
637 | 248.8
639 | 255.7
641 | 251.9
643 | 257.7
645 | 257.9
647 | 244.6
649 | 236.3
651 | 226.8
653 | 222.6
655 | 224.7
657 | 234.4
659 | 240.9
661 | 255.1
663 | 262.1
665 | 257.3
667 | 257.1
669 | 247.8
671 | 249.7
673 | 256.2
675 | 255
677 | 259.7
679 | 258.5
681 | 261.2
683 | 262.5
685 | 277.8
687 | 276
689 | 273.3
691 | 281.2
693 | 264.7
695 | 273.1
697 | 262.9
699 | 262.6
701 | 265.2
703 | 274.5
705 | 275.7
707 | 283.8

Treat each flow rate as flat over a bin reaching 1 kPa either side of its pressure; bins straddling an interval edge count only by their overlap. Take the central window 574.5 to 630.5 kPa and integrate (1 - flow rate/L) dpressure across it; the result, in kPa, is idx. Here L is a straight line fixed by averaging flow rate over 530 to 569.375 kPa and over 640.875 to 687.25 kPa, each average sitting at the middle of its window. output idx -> 8.7 kPa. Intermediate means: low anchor 263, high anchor 251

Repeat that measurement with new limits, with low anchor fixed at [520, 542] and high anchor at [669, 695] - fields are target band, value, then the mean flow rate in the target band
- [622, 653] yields 3.8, 228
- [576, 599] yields -1.4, 269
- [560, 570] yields -0.9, 274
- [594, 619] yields 5.9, 195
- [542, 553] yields -1.1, 274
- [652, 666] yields 1.0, 242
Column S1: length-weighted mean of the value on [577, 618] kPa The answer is 229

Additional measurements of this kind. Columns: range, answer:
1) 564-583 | 278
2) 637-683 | 249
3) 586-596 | 266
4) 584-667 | 222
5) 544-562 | 281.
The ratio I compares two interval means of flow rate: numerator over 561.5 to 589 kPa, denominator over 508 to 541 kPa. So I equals 1.1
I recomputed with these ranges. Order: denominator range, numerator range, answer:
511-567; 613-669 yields 0.82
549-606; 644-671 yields 0.91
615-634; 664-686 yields 1.49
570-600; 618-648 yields 0.79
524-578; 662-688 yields 0.98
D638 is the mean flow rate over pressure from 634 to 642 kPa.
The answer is 251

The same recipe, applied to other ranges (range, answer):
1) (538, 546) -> 248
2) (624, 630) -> 192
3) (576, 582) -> 280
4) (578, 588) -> 276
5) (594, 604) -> 246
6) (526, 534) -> 251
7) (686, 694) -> 274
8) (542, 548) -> 268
